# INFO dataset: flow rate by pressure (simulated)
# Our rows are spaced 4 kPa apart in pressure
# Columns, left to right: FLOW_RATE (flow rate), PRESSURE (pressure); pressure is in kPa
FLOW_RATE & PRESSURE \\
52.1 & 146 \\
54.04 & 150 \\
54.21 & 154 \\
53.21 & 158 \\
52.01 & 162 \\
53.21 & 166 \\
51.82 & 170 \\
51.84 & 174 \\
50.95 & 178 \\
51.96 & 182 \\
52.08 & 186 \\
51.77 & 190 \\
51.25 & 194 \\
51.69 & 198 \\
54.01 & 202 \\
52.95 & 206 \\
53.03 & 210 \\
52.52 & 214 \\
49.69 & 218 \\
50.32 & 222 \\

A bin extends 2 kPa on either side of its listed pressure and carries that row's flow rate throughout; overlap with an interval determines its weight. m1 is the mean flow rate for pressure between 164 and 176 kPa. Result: 52.3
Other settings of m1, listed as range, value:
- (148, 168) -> 53.3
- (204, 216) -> 52.8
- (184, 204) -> 52.2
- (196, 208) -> 52.9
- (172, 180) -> 51.4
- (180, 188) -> 52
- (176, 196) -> 51.6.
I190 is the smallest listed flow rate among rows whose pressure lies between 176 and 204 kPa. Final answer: 50.95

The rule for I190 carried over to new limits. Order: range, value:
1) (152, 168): 52.01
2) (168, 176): 51.82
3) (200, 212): 52.95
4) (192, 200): 51.25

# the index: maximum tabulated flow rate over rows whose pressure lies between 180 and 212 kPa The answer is 54.01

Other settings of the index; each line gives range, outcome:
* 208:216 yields 53.03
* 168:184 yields 51.96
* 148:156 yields 54.21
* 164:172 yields 53.21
